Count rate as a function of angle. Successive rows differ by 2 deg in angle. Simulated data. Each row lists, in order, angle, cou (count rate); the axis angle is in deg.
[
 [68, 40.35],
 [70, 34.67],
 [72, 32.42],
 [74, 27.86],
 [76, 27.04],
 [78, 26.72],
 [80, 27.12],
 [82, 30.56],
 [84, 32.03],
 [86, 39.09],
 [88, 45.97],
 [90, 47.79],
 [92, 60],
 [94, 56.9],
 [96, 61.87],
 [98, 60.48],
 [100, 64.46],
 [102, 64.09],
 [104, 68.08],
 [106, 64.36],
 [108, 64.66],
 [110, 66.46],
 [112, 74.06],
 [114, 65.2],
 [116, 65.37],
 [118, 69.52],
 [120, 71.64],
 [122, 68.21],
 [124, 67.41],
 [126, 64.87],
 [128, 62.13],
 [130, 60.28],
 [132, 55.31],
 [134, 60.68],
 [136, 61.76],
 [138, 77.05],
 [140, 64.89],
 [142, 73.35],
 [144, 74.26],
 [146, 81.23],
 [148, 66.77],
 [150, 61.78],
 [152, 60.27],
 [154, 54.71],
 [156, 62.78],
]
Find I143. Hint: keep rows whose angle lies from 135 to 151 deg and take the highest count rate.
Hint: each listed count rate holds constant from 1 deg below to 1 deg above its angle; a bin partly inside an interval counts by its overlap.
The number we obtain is 81.23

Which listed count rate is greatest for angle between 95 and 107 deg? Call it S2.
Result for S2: 68.08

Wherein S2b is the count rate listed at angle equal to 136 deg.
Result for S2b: 61.76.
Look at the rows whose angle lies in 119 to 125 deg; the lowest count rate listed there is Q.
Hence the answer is 67.41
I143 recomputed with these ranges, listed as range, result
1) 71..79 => 32.42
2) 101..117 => 74.06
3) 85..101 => 64.46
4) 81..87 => 39.09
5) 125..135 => 64.87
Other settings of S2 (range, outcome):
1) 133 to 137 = 61.76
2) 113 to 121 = 71.64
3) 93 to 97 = 61.87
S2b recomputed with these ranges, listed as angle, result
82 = 30.56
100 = 64.46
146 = 81.23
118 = 69.52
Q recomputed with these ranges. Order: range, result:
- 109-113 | 66.46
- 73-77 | 27.04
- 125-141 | 55.31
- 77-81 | 26.72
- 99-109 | 64.09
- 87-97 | 45.97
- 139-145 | 64.89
